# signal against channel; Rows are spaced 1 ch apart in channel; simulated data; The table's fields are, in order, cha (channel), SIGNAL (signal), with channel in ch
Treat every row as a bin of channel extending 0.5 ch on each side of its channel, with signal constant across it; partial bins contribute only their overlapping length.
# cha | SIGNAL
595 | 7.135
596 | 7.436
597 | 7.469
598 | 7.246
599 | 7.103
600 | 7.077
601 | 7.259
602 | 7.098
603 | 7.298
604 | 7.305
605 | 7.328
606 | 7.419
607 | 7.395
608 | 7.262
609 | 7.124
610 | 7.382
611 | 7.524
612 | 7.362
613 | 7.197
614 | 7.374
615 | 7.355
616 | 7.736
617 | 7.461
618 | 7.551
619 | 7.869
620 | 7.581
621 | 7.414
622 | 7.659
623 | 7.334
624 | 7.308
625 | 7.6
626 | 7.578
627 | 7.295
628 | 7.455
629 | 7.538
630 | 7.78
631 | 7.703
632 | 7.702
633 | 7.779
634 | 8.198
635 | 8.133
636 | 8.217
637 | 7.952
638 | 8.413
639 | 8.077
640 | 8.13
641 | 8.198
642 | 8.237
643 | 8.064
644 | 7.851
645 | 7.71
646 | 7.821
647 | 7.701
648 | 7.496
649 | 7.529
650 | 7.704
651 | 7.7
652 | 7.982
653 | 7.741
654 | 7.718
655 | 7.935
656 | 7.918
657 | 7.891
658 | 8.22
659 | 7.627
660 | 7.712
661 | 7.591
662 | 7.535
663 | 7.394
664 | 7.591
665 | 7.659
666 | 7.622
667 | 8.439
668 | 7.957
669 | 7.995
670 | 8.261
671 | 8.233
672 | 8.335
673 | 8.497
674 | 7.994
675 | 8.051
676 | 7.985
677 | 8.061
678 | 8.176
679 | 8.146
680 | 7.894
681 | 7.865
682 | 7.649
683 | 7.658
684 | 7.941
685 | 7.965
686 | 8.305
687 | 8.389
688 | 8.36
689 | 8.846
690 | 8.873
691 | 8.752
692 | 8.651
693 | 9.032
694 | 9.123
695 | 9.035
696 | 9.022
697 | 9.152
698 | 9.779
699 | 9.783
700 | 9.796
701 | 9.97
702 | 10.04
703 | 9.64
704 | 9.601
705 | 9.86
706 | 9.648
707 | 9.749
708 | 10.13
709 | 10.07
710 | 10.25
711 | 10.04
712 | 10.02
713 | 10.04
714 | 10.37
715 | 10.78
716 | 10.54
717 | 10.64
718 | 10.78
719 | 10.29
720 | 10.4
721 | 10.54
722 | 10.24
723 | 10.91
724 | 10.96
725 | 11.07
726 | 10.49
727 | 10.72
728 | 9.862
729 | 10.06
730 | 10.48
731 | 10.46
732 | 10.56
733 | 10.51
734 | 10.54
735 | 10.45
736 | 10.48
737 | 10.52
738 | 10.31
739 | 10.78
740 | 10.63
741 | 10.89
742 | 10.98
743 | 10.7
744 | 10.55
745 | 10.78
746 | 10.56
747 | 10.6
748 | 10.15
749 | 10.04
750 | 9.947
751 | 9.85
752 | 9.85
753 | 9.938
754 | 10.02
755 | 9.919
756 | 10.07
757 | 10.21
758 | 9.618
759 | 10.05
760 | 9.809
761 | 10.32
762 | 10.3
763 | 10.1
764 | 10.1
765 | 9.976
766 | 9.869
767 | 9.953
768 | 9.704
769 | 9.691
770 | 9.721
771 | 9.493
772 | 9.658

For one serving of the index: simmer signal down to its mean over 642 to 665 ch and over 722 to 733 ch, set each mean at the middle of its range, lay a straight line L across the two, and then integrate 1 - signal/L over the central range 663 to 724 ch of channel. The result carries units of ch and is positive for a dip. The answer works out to 1.3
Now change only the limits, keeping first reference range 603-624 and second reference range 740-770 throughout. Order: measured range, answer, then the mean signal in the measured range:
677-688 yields 0.9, 8.02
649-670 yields 1.3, 7.8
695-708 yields -0.8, 9.66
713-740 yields -2.6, 10.5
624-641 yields -0.1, 7.84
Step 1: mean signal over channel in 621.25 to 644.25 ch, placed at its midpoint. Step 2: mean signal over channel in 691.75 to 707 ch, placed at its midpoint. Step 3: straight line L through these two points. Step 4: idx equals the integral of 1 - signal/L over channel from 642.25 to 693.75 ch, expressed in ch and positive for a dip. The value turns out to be 4.15 ch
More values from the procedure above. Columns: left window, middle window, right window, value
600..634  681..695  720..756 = 1.19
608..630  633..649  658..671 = -0.75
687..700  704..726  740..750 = -1.50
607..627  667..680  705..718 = 1.36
